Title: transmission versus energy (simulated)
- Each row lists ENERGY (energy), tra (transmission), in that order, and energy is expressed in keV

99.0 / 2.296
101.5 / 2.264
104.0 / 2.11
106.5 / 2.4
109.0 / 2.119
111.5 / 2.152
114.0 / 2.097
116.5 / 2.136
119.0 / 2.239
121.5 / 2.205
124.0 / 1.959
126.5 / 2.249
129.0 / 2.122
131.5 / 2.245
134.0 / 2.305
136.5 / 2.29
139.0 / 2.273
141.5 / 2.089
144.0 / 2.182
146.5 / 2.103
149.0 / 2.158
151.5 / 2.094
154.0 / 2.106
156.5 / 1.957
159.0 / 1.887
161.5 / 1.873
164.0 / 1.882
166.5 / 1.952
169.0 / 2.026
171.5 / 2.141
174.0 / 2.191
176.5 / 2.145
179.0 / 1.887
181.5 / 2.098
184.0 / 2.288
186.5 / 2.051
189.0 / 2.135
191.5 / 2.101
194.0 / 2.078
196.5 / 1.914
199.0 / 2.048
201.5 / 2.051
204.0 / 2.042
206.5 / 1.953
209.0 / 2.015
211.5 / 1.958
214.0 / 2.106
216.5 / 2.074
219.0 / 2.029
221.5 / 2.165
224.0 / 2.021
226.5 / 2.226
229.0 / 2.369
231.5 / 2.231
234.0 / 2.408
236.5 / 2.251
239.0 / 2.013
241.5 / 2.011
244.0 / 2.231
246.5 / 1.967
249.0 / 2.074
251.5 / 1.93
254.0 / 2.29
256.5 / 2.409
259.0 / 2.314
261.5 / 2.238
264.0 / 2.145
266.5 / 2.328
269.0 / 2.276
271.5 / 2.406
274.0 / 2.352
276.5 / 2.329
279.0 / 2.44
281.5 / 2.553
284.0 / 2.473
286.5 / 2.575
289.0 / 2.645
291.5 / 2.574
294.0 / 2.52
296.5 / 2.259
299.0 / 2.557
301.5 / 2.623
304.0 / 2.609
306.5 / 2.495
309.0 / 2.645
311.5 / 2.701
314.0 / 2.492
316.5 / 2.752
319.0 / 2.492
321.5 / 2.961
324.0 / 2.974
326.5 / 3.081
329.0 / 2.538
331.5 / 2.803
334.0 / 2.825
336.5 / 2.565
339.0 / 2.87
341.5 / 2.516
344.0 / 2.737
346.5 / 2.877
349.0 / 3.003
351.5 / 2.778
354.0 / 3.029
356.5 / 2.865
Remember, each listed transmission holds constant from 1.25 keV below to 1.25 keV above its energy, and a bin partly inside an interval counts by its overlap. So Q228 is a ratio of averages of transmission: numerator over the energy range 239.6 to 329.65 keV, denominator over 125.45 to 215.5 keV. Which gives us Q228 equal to 1.2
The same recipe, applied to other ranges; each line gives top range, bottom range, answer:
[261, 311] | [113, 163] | 1.16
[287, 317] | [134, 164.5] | 1.23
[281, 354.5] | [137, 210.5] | 1.30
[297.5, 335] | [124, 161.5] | 1.27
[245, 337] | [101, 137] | 1.14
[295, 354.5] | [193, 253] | 1.30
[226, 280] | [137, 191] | 1.08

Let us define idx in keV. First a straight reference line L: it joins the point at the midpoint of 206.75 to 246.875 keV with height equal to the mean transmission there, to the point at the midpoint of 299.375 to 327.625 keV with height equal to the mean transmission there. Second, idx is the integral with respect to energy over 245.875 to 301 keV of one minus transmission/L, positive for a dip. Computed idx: 1.92 keV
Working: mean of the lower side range 2.13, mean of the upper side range 2.7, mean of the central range 2.36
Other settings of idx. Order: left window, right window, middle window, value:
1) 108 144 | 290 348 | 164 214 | 6.1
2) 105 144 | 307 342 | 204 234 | 4.1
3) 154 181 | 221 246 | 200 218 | 0.8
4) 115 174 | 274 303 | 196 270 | 6.7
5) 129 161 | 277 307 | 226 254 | 2.6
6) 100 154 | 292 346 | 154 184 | 3.5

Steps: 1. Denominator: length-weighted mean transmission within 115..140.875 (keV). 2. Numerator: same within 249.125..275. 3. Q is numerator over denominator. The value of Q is 1.03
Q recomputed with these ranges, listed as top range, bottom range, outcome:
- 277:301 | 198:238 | 1.18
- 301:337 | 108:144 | 1.24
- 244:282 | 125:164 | 1.07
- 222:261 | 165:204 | 1.05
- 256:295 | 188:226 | 1.18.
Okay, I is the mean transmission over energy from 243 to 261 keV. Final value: 2.18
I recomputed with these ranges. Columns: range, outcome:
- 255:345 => 2.56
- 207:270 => 2.16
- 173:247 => 2.1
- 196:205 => 2.02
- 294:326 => 2.64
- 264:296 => 2.44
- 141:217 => 2.05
